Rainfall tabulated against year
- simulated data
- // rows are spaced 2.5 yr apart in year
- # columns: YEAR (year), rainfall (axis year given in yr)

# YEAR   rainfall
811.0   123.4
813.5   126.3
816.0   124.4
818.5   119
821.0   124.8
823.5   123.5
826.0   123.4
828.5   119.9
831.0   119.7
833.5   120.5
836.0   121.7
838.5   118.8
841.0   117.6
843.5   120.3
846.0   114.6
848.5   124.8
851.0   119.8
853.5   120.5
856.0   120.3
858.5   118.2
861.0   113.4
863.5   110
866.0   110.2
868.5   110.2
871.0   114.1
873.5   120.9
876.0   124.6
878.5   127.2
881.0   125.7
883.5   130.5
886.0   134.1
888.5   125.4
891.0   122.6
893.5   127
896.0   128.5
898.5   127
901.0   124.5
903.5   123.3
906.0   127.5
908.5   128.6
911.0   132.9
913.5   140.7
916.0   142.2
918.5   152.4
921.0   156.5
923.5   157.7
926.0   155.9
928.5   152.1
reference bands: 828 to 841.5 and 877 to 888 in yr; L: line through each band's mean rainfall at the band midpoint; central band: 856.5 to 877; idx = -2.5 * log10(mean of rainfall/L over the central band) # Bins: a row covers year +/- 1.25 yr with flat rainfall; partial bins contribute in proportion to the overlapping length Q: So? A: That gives 0.10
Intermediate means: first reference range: 120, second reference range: 129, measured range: 115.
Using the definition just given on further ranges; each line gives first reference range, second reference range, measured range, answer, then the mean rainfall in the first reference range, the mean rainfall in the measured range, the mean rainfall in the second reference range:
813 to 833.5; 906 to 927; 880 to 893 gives 0.08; 122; 128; 145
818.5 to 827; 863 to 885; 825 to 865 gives 0.03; 123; 119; 120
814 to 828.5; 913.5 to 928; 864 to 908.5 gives 0.15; 123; 124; 152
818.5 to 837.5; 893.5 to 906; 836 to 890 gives 0.03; 122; 120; 126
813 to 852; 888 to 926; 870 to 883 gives 0.06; 121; 123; 135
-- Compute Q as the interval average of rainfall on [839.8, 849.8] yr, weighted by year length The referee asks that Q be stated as 119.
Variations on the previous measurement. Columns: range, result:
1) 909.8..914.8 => 137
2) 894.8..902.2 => 127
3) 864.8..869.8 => 110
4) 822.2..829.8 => 122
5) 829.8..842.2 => 120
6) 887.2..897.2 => 126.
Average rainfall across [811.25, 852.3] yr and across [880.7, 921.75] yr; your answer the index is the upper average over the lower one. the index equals 1.09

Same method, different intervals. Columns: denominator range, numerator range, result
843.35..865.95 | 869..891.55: 1.06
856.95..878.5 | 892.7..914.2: 1.11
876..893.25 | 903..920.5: 1.07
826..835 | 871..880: 1.02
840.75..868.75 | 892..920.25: 1.13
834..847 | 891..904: 1.06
